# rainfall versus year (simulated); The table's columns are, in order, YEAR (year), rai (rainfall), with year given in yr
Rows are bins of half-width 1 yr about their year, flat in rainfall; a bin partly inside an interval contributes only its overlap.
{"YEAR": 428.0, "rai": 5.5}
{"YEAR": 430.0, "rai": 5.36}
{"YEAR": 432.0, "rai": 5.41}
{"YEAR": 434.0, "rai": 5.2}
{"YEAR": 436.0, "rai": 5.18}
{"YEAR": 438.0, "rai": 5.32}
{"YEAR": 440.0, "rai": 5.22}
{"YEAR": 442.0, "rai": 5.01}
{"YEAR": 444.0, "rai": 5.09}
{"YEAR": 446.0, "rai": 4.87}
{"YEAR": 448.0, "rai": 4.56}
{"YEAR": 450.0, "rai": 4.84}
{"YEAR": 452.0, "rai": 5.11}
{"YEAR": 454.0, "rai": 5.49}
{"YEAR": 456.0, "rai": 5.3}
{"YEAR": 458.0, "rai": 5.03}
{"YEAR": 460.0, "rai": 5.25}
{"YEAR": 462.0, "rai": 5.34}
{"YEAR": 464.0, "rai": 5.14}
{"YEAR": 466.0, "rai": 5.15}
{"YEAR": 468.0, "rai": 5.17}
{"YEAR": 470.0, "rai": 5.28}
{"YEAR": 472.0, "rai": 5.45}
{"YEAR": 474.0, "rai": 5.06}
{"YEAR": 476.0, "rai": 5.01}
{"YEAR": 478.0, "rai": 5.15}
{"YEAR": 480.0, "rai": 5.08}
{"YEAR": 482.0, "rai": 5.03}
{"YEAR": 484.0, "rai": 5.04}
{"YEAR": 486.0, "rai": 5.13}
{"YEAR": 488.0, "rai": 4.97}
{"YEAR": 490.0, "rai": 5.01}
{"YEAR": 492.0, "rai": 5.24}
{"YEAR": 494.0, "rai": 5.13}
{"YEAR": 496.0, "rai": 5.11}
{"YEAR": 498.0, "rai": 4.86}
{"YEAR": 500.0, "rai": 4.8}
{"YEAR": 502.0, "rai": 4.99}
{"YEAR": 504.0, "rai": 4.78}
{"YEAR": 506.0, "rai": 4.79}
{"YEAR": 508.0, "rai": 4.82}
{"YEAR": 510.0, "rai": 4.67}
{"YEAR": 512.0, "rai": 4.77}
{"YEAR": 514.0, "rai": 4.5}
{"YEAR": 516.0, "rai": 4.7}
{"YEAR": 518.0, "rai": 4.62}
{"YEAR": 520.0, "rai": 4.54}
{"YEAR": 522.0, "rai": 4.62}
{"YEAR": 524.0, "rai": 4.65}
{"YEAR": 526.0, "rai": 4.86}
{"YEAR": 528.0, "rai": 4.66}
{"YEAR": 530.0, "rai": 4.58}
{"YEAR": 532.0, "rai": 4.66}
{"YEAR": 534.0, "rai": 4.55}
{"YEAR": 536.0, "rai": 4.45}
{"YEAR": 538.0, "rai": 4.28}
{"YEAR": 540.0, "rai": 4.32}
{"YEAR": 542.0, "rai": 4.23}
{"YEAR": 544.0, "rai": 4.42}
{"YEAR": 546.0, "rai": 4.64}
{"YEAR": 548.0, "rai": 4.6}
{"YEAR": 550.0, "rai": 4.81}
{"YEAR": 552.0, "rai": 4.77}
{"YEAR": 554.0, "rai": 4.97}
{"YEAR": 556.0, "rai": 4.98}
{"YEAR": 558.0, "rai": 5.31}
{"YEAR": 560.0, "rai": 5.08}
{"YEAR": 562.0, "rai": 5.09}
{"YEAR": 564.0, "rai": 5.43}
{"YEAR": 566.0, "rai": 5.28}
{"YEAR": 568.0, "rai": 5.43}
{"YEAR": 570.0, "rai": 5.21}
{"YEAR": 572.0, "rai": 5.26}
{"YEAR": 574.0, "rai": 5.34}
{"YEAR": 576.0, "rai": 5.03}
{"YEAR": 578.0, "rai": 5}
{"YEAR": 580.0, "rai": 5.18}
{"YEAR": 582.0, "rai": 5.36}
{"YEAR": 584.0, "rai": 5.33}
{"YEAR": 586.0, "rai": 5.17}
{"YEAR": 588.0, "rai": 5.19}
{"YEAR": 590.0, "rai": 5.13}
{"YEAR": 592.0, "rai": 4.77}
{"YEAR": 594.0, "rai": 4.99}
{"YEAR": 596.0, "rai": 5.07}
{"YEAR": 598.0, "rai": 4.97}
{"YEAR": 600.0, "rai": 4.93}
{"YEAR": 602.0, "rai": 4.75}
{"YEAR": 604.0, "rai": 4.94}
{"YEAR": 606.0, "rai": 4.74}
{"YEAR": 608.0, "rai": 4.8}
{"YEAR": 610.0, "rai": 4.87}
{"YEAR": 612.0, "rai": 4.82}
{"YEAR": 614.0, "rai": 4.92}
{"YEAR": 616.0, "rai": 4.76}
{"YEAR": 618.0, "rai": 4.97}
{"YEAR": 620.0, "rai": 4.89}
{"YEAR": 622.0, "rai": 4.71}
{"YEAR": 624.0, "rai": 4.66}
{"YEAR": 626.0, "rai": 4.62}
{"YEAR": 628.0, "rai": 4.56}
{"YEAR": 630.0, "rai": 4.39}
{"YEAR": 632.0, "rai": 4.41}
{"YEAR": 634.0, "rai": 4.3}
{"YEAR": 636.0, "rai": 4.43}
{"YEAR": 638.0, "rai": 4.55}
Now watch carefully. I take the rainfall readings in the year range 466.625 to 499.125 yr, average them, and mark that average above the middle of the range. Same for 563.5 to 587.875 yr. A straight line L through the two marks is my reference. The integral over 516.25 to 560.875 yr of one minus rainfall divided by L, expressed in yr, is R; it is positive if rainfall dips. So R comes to 4.5 yr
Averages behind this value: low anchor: 5.11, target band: 4.66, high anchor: 5.25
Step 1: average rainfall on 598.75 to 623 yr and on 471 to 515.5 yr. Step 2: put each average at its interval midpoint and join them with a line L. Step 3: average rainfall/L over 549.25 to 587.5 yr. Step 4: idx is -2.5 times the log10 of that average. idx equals -0.06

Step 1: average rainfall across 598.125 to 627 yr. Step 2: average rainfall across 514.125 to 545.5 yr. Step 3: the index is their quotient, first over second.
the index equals 1.06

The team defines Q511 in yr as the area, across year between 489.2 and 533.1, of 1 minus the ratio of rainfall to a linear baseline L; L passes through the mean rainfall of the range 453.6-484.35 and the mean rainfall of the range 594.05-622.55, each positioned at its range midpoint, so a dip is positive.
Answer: 2.6 yr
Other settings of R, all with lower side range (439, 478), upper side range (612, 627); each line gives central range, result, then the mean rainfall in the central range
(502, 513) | 0.5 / 4.79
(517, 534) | 1.2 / 4.64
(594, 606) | -0.2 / 4.92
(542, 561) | 0.5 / 4.81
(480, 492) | 0.0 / 5.06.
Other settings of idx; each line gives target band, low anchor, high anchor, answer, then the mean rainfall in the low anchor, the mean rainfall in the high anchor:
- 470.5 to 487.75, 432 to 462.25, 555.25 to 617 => 0.00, 5.12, 5.07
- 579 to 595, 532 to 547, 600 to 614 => -0.09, 4.43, 4.83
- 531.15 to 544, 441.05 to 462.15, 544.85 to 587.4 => 0.16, 5.07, 5.11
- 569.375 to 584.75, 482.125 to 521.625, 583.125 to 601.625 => -0.04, 4.87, 5.05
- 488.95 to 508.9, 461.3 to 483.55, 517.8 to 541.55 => -0.02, 5.16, 4.56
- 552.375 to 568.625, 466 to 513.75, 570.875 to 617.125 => -0.03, 5.01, 5.01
